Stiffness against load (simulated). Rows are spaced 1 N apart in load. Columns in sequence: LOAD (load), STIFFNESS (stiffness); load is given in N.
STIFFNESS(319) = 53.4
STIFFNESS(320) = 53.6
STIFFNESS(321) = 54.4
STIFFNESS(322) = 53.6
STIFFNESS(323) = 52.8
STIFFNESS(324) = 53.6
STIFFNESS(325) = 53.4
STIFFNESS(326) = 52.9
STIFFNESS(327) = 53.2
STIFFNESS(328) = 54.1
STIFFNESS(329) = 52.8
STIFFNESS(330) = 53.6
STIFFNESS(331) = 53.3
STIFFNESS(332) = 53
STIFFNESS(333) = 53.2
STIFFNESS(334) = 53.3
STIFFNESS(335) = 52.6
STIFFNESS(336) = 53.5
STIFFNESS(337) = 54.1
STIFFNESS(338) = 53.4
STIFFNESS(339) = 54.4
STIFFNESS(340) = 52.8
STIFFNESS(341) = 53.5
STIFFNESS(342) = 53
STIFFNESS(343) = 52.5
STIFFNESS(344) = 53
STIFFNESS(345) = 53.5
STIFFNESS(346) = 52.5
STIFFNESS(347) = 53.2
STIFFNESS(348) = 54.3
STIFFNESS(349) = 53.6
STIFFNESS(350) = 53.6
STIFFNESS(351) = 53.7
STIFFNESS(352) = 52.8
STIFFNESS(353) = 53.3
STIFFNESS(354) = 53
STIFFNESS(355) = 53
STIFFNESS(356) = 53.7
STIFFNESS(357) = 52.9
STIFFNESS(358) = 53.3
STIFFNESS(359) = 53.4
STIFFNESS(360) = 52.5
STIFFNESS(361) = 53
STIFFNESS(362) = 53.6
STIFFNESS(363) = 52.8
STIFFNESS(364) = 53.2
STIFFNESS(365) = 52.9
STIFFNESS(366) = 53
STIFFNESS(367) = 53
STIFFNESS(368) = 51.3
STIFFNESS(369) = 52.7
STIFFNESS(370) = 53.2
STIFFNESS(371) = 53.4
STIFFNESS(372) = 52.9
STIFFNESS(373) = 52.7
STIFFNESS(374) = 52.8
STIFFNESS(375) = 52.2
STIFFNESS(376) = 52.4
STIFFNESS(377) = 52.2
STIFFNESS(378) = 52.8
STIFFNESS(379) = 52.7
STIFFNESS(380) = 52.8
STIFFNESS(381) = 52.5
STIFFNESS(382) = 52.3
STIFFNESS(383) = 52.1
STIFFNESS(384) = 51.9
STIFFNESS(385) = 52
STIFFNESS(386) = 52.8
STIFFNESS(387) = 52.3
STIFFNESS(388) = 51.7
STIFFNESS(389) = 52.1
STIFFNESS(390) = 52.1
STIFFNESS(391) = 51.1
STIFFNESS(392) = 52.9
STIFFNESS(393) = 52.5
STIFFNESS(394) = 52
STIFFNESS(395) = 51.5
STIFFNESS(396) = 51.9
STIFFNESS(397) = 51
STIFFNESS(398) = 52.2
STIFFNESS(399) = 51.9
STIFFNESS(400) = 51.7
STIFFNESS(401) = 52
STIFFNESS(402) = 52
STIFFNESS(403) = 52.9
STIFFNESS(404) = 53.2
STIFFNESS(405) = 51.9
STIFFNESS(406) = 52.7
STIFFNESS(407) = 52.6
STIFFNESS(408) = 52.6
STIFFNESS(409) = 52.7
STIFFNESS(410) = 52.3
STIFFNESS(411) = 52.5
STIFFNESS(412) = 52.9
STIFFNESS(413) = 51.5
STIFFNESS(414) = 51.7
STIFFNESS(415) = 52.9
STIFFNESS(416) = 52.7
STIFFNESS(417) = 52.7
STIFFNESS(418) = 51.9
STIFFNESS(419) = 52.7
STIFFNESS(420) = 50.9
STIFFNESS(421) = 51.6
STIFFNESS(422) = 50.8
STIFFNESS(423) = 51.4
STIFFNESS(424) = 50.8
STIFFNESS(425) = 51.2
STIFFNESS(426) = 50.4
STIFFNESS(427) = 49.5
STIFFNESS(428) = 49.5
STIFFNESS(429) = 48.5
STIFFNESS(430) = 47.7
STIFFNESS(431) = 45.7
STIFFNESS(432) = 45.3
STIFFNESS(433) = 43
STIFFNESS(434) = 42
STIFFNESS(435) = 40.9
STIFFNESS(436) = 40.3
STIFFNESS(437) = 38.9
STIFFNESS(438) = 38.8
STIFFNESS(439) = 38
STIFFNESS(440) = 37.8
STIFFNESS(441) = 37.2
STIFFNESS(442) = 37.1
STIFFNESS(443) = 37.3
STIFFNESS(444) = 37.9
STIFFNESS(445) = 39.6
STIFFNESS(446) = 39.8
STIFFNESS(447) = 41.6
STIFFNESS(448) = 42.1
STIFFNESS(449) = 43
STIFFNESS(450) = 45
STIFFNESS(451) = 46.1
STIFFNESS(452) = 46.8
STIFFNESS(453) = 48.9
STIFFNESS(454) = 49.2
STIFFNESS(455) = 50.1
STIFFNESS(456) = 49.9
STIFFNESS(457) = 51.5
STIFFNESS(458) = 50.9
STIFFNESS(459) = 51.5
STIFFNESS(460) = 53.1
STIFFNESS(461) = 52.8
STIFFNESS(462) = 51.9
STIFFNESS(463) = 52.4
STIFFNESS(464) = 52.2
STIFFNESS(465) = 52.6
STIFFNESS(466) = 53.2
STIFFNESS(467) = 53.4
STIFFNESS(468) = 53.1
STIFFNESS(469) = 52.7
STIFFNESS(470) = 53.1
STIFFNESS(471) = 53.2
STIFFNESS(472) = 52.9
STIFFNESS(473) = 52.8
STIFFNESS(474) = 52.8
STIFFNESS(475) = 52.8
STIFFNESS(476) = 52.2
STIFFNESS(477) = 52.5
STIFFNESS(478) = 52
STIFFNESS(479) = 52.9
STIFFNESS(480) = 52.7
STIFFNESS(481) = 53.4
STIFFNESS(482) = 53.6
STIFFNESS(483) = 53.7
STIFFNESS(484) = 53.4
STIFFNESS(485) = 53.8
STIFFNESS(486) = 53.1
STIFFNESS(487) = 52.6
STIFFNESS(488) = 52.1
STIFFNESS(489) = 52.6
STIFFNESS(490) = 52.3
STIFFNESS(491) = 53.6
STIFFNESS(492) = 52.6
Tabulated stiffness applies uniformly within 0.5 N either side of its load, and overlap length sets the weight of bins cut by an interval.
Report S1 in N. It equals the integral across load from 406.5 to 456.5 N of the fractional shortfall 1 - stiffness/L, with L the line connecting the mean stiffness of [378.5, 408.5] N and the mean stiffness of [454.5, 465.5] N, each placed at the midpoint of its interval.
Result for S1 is 5.0 N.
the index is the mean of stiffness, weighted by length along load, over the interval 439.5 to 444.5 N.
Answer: 37.5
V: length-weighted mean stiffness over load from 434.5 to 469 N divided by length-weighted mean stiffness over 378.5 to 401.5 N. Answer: 0.88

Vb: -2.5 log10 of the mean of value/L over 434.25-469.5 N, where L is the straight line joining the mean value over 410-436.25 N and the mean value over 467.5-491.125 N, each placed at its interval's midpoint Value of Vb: 0.12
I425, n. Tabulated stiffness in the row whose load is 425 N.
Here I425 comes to 51.2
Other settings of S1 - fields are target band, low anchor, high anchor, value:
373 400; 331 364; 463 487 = 0.5 N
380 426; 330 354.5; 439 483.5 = -1.0 N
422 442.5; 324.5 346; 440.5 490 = 2.5 N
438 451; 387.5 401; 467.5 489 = 3.1 N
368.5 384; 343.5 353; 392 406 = 0.0 N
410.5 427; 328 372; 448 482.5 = 0.1 N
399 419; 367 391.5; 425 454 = -1.9 N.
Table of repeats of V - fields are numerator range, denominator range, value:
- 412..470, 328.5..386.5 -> 0.90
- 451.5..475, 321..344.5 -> 0.97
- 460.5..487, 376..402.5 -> 1.01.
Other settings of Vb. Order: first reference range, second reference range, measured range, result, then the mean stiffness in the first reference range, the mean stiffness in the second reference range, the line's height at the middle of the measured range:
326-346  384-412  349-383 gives 0.00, 53.3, 52.2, 52.8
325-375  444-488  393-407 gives 0.00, 53.2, 50.5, 52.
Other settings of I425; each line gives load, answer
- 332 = 53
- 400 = 51.7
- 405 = 51.9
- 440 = 37.8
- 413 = 51.5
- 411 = 52.5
